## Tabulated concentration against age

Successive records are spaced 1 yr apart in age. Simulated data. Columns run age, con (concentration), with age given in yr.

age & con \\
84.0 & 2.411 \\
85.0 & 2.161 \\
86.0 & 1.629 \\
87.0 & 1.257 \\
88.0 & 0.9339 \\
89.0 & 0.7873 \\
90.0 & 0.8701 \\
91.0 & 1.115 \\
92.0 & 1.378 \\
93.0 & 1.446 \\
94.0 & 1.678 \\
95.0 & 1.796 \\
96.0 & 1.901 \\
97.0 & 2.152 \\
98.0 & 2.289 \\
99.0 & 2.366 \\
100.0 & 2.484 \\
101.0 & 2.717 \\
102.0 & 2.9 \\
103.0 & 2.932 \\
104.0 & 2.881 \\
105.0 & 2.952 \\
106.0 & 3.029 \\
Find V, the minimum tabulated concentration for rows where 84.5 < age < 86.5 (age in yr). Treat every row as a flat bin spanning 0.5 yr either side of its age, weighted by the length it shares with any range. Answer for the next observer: 1.629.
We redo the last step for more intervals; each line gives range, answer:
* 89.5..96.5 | 0.8701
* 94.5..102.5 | 1.796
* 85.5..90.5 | 0.7873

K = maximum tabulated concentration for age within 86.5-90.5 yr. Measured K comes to 1.257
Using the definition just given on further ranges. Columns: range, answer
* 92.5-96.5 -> 1.901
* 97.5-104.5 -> 2.932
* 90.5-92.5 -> 1.378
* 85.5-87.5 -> 1.629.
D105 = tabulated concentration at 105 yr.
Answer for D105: 2.952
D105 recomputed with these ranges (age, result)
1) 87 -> 1.257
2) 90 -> 0.8701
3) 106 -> 3.029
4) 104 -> 2.881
